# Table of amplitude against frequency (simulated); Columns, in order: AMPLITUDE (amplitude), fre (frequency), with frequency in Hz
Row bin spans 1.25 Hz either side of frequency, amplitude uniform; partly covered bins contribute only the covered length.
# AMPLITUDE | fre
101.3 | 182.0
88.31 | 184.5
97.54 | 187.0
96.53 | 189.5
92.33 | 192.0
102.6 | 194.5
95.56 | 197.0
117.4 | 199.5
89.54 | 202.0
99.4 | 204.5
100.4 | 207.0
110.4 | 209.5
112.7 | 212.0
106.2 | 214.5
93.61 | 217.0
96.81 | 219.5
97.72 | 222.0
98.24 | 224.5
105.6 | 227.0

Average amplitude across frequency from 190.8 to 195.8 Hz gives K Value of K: 97.5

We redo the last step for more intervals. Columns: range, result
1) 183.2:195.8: 95.5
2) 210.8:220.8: 102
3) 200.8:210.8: 100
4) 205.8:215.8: 107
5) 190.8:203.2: 99.6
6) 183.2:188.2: 93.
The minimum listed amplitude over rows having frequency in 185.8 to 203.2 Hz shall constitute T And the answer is 89.54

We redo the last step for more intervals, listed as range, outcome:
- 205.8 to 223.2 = 93.61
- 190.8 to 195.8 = 92.33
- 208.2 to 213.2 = 110.4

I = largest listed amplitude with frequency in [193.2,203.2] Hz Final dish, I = 117.4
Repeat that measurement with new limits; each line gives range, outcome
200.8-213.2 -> 112.7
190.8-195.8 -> 102.6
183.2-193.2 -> 97.54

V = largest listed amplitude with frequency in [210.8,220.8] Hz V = 112.7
